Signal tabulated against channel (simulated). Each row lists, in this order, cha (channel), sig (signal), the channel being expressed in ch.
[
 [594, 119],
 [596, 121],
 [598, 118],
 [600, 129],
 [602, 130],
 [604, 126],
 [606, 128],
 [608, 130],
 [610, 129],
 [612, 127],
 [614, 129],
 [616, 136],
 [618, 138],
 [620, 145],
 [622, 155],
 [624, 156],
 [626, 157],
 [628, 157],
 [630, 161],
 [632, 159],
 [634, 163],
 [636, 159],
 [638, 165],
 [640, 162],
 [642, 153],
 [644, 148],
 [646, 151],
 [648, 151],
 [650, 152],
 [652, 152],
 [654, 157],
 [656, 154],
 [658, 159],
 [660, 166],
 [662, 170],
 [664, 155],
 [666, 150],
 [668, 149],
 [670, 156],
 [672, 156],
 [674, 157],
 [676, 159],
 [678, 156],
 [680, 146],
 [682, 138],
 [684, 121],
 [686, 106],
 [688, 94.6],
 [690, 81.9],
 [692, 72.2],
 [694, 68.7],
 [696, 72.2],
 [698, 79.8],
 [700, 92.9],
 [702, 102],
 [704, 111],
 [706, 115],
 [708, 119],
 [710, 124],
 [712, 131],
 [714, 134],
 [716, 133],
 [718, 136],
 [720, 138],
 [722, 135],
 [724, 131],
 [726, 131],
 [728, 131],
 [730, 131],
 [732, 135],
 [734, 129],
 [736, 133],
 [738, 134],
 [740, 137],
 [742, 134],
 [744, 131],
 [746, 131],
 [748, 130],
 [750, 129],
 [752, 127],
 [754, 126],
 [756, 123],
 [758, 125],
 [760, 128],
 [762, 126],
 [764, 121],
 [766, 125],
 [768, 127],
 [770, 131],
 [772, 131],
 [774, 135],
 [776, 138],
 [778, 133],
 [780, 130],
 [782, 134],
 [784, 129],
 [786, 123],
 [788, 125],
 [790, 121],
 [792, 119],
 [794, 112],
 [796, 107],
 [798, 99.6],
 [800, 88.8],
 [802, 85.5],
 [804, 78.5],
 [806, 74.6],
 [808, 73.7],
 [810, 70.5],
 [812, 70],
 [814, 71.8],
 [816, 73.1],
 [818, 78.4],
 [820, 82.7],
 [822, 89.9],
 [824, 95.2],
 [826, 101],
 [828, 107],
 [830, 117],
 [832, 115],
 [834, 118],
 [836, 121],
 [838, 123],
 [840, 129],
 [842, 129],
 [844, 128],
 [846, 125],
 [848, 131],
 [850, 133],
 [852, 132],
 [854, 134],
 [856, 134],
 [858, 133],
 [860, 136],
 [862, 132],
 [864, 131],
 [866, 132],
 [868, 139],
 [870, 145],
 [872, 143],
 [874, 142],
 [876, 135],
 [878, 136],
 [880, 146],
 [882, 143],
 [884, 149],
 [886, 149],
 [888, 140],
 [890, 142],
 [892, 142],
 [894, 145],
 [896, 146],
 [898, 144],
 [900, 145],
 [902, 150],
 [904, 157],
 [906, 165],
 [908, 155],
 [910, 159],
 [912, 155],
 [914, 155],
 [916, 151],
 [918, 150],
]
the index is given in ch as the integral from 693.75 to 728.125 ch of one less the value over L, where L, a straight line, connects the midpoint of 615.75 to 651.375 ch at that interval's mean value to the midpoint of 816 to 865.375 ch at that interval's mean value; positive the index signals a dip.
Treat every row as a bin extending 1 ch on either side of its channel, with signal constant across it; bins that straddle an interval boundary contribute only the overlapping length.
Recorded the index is 5.9 ch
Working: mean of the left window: 154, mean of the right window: 118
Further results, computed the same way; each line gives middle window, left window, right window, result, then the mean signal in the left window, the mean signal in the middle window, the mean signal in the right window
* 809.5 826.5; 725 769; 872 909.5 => 6.98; 129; 81.1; 146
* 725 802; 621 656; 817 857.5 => 3.21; 156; 126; 116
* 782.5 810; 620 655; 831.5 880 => 7.23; 156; 102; 132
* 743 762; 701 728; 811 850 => -1.26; 126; 128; 106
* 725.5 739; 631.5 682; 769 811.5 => -0.17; 156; 132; 111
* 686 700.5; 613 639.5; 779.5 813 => 5.57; 152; 81.7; 102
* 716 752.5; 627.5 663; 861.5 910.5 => 4.86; 158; 132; 144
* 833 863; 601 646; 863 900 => 2.76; 146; 129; 142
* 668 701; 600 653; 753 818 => 4.16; 147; 117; 111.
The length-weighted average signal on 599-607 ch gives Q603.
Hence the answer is 128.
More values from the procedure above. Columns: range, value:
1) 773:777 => 136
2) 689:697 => 73.8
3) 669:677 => 157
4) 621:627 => 156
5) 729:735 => 132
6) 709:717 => 130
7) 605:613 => 128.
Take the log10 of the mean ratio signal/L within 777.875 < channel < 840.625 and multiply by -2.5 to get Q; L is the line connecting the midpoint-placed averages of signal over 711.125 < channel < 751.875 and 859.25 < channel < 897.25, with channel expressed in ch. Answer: 0.31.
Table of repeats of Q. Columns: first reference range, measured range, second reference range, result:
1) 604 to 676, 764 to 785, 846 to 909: 0.115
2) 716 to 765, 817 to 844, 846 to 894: 0.240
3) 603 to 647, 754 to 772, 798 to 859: -0.069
